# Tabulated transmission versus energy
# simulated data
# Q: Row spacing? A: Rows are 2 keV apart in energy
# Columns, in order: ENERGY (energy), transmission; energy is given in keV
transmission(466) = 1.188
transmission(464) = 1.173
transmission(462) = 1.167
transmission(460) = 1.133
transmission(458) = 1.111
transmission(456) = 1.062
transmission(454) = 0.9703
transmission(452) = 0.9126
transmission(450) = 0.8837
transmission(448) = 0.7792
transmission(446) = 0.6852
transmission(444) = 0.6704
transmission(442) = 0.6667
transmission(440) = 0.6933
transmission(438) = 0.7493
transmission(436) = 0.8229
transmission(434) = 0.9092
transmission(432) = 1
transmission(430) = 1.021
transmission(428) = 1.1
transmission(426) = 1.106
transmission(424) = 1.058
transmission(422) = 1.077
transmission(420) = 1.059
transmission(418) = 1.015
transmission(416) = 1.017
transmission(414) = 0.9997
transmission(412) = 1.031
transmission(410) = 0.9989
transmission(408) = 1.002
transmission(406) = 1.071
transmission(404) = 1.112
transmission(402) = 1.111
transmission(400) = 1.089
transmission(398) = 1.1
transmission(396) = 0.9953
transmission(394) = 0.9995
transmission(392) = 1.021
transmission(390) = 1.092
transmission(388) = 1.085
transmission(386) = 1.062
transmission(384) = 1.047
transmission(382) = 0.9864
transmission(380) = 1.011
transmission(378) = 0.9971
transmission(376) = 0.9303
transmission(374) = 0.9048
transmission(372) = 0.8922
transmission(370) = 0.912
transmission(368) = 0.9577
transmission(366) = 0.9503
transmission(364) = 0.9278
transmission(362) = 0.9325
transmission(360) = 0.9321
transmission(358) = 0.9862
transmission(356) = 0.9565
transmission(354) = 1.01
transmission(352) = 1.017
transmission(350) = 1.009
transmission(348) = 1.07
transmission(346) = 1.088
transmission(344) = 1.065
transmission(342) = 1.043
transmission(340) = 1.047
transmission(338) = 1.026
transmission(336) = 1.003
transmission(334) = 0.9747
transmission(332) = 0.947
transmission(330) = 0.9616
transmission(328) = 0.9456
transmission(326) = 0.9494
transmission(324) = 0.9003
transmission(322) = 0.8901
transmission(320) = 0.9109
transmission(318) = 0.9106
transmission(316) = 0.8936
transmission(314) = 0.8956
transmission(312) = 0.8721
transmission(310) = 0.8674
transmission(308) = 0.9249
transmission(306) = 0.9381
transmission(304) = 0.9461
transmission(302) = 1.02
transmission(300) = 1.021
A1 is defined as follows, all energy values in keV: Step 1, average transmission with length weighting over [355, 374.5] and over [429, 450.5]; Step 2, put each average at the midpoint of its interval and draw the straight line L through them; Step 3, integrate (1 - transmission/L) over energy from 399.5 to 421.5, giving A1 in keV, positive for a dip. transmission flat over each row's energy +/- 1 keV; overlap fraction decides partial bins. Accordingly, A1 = -4.9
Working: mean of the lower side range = 0.936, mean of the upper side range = 0.806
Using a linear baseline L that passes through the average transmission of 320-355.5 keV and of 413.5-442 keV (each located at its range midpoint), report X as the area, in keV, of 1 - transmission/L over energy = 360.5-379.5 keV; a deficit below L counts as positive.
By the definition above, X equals 0.9 keV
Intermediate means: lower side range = 0.994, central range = 0.936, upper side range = 0.962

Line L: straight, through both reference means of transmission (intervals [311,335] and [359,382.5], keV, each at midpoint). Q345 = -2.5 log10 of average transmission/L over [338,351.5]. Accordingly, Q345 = -0.131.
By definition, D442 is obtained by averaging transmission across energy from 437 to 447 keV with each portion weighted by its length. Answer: 0.693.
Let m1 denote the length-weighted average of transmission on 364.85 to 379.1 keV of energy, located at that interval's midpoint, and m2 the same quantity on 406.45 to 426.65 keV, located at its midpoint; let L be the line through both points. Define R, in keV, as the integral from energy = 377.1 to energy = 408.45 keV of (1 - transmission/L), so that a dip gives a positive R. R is -2.2 keV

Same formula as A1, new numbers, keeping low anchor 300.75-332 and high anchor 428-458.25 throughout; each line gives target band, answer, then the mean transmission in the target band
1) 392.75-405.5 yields -2.63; 1.07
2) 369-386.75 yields -1.50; 0.97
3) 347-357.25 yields -1.19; 1.01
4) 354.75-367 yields -0.63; 0.949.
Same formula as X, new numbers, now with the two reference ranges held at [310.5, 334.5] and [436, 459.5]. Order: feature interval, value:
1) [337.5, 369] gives -3.5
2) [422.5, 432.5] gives -2.4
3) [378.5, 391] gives -2.3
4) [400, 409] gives -2.2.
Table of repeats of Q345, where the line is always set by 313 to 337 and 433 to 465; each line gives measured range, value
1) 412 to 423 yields -0.141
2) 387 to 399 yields -0.149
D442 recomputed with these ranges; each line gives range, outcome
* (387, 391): 1.09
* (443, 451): 0.755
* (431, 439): 0.87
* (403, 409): 1.06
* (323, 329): 0.932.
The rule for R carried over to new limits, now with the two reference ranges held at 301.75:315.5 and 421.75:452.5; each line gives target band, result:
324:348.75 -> -2.63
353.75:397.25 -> -4.11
